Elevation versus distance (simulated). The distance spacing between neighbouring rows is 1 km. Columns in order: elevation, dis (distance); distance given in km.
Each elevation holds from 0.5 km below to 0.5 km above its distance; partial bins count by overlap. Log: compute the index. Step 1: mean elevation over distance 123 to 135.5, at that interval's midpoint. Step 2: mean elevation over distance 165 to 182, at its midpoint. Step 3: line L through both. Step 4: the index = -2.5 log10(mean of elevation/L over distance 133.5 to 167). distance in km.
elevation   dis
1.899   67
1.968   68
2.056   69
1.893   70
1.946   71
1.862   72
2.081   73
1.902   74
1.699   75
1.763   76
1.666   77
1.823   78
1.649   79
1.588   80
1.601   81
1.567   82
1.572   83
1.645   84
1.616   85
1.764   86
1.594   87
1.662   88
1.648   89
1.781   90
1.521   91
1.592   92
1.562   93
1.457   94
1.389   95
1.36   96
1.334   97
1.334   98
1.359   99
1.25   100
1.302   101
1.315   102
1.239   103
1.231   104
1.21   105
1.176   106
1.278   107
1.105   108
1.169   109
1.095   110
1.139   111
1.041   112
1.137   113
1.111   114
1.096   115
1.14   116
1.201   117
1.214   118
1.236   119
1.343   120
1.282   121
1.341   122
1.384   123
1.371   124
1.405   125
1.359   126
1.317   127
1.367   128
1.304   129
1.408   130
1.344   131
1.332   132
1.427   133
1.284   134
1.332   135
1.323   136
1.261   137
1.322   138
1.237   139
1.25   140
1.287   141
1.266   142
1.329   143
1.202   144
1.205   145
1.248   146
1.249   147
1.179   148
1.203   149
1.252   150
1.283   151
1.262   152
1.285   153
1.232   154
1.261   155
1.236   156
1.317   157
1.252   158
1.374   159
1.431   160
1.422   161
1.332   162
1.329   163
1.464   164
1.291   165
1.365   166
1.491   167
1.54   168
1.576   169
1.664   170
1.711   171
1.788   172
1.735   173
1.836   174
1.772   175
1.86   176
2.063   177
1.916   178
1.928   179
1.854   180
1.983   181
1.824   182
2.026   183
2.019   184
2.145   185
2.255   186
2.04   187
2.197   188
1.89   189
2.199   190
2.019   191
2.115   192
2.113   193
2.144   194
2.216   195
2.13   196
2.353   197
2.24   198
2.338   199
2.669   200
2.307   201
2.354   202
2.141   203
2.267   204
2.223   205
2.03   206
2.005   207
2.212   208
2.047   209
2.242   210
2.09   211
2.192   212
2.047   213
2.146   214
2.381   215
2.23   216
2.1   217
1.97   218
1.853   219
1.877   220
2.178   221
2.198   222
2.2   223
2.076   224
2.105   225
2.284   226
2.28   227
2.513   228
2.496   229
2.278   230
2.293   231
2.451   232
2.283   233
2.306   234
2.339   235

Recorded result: 0.19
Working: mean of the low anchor 1.36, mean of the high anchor 1.74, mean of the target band 1.29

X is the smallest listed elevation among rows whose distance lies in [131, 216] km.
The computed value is 1.179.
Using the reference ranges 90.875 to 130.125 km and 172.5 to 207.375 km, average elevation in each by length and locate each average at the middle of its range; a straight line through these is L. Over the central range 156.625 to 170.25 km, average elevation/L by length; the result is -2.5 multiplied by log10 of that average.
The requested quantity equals 0.28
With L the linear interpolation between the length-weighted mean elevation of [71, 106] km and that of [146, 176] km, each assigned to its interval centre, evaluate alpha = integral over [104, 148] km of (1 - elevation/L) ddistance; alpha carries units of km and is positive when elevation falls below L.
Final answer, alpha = 6.8 km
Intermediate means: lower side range 1.56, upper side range 1.42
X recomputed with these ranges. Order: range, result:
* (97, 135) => 1.041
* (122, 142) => 1.237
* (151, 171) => 1.232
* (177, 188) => 1.824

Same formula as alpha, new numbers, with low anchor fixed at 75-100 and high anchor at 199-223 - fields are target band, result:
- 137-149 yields 3.8 km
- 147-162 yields 4.8 km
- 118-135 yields 4.1 km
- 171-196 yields 0.5 km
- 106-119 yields 4.2 km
